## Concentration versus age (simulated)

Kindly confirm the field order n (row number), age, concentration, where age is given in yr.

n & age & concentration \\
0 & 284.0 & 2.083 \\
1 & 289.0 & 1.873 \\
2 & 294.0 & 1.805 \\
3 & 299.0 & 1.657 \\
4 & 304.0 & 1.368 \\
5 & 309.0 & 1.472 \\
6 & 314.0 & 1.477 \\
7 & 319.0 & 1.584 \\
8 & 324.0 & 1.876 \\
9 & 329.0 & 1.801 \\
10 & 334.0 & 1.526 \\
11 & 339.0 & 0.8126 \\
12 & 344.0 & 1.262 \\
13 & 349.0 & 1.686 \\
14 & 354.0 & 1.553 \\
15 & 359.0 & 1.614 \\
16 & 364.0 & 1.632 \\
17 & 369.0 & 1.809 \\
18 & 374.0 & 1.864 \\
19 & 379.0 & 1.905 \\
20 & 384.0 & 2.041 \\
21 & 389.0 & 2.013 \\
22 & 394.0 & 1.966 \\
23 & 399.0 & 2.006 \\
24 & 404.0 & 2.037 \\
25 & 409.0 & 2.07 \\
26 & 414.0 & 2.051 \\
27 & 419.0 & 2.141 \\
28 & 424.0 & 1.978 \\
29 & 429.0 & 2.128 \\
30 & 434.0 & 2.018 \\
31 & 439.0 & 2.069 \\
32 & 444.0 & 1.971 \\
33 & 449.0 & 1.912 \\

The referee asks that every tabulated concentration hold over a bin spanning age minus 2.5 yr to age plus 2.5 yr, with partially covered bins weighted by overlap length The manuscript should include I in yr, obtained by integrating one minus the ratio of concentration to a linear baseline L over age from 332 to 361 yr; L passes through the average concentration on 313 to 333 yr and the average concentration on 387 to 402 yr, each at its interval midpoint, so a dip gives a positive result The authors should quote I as 6.3 yr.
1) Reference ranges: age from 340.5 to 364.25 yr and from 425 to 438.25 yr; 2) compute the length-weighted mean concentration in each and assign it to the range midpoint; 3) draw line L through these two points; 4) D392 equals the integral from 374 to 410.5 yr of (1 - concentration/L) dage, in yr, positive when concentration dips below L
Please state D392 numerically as -4.2 yr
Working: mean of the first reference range 1.51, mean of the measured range 1.99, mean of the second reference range 2.06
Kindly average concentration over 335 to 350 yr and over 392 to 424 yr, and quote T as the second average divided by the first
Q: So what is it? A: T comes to 1.6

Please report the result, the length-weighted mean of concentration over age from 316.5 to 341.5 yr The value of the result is 1.52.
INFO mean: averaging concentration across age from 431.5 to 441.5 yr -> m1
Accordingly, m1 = 2.04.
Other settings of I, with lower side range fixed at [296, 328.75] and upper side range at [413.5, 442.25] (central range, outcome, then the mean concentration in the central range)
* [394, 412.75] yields -0.6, 2.03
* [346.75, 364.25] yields 1.5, 1.62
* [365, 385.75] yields -0.3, 1.88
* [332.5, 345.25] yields 4.0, 1.17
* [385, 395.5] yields -0.5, 2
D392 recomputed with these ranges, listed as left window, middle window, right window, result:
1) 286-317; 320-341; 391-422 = 2.46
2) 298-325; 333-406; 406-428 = 5.04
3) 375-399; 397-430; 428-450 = -0.96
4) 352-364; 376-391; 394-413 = -1.17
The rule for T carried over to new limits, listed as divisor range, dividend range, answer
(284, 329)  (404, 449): 1.22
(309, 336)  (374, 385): 1.18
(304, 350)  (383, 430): 1.37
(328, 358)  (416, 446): 1.43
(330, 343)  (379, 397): 1.59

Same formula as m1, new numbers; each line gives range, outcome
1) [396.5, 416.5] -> 2.04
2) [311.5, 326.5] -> 1.65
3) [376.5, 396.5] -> 1.98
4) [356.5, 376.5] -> 1.73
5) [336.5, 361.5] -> 1.39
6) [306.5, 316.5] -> 1.47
